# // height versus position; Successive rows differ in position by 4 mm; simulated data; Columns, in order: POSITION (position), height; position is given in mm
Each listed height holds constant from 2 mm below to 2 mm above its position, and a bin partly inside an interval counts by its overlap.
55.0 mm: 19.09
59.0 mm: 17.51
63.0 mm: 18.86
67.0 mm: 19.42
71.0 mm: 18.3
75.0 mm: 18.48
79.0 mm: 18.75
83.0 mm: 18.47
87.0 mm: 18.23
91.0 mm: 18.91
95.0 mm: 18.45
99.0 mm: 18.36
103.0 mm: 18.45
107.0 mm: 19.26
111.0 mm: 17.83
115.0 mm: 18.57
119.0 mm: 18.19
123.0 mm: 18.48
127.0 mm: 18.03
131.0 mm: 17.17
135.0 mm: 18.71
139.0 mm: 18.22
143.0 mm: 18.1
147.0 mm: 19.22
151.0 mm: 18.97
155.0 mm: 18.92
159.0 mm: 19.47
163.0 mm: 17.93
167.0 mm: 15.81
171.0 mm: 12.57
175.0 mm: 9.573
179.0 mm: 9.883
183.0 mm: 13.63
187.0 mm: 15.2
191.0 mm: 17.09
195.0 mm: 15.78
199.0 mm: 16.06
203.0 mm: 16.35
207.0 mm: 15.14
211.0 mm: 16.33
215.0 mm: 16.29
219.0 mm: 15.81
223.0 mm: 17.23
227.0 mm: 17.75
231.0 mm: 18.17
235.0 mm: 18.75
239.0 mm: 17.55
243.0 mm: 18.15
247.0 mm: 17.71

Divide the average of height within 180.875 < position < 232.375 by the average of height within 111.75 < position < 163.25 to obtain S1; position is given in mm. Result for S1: 0.88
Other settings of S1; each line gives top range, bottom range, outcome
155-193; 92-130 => 0.81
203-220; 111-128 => 0.87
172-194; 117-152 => 0.72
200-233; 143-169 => 0.90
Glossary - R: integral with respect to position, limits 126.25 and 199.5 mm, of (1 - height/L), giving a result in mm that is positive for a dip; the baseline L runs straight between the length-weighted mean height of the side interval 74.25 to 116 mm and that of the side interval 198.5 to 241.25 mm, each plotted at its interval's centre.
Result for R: 5.6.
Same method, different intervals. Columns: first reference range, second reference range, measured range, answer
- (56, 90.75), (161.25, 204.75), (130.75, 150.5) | -2.93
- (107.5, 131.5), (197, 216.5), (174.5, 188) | 3.67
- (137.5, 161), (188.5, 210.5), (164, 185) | 5.91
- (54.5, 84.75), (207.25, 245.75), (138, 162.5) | -1.22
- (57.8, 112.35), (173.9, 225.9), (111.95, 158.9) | -3.95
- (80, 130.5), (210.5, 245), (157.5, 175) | 2.28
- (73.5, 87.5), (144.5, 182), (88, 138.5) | -2.71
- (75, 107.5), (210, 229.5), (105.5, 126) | -0.23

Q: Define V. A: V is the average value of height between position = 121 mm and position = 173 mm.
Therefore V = 17.8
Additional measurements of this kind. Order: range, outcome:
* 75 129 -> 18.5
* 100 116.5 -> 18.5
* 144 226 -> 15.9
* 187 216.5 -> 16.1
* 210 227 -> 16.6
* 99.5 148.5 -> 18.3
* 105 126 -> 18.4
